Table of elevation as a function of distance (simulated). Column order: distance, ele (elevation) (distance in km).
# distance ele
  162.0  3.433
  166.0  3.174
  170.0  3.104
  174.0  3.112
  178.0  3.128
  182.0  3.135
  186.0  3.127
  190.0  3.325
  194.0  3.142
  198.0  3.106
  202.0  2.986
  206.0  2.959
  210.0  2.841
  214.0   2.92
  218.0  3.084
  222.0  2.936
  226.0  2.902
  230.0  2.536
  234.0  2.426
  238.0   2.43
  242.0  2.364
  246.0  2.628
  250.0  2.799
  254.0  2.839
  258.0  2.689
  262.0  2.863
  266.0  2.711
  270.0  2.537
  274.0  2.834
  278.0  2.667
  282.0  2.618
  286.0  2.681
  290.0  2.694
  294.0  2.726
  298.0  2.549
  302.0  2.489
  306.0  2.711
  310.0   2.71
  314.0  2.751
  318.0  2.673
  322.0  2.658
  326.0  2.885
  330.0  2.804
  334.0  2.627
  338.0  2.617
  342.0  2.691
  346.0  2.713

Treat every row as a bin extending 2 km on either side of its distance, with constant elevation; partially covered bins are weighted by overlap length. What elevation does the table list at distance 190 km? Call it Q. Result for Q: 3.325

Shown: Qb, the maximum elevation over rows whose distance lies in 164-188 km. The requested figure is 3.174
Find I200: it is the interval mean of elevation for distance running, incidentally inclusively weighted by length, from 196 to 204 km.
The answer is 3.05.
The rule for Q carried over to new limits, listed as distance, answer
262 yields 2.863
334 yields 2.627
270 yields 2.537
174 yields 3.112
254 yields 2.839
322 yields 2.658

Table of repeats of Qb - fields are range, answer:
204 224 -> 3.084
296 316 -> 2.751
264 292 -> 2.834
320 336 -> 2.885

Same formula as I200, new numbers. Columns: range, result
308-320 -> 2.71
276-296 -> 2.68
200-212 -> 2.93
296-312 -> 2.61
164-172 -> 3.14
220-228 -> 2.92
